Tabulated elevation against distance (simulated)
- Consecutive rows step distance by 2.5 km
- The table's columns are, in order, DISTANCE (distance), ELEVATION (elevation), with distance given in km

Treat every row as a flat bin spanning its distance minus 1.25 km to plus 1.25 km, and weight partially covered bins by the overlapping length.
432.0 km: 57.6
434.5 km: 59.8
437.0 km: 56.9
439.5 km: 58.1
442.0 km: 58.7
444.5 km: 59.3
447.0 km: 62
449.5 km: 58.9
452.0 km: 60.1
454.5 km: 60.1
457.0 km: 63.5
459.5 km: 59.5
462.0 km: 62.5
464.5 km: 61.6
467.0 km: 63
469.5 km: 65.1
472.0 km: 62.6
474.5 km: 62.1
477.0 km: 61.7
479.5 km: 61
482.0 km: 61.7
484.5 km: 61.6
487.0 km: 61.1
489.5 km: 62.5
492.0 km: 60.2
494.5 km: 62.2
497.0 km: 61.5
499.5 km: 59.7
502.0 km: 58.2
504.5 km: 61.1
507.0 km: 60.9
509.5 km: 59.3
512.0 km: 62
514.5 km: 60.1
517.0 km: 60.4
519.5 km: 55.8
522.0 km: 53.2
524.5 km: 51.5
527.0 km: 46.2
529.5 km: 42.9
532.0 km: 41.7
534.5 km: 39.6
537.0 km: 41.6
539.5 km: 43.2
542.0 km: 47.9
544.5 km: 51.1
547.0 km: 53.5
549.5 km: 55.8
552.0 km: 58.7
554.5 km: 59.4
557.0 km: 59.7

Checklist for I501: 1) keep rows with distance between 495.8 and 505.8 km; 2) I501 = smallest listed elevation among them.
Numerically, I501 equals 58.2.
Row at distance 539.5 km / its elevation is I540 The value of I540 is 43.2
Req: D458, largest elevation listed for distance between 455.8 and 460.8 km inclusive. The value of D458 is 63.5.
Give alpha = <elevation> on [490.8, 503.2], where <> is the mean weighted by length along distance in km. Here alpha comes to 60.4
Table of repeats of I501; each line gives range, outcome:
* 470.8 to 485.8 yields 61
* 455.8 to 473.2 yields 59.5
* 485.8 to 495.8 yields 60.2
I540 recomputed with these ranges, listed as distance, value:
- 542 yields 47.9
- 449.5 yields 58.9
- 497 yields 61.5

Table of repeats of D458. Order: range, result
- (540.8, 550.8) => 55.8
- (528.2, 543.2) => 47.9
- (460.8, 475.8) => 65.1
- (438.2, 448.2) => 62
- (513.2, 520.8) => 60.4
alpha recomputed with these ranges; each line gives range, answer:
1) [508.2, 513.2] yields 60.6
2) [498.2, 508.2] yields 60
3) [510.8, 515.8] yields 61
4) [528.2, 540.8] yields 41.8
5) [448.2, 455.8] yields 59.7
